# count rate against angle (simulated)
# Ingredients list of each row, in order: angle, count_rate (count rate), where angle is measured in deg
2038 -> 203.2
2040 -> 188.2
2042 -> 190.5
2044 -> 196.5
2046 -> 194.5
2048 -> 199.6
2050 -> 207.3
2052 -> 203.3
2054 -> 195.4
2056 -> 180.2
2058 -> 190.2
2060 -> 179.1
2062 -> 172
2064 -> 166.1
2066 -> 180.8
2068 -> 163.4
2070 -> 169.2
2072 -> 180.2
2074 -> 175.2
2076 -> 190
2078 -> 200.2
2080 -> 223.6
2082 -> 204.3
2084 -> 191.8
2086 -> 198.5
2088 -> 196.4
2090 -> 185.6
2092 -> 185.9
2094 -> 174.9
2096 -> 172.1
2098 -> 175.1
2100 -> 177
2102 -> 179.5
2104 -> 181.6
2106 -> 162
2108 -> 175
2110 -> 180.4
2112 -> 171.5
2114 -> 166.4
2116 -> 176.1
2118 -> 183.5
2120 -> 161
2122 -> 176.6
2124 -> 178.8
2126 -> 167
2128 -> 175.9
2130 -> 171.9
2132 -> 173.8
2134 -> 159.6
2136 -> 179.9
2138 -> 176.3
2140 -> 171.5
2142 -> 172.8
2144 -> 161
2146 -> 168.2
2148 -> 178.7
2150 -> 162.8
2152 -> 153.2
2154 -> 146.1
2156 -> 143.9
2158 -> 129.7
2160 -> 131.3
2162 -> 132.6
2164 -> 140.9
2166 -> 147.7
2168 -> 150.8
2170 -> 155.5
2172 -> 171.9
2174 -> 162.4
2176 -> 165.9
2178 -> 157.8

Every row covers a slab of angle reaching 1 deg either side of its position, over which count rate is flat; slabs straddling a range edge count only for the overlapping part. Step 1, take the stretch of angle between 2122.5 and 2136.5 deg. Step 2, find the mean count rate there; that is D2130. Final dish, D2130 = 172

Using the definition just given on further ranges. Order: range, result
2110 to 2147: 172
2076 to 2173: 171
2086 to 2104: 182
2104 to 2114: 173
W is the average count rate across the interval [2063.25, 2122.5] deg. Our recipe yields 181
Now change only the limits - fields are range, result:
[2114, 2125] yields 174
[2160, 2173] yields 148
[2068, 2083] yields 190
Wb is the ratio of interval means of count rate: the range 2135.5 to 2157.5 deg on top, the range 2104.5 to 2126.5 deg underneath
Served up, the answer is 0.95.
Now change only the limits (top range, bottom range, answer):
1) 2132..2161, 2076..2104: 0.85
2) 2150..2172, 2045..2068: 0.78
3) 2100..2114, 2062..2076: 1.00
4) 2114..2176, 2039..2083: 0.86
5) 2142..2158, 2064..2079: 0.88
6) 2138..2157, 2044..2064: 0.86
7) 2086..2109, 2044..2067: 0.95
